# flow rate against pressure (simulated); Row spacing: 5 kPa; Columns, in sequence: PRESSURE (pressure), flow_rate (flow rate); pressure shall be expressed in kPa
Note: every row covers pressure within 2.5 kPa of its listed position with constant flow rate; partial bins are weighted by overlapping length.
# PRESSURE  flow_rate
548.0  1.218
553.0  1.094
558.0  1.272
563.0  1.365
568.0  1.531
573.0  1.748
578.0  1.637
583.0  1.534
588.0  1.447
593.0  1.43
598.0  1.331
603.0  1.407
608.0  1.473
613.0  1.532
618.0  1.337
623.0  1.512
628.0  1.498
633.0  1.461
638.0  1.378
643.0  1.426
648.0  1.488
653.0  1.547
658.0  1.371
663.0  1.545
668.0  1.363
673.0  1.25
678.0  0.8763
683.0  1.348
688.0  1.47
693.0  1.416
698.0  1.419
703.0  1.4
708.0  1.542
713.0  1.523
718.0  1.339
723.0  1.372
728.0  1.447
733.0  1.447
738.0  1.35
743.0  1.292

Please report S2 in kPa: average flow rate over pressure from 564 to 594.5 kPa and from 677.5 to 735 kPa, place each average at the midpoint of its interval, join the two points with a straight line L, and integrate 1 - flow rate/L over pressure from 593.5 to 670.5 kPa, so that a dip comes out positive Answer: 2.2 kPa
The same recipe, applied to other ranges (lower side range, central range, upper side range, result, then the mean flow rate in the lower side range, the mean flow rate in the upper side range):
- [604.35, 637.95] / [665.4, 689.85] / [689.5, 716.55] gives 3.4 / 1.46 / 1.46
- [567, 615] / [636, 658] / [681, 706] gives 0.1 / 1.51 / 1.41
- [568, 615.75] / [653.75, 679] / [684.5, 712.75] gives 2.5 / 1.5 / 1.45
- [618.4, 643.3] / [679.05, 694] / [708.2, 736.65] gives 0.8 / 1.45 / 1.43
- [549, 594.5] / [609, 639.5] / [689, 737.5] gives -0.4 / 1.44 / 1.43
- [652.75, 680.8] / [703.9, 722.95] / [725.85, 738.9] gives -0.8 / 1.31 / 1.42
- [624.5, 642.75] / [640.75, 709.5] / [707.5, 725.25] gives 2.5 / 1.45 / 1.43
